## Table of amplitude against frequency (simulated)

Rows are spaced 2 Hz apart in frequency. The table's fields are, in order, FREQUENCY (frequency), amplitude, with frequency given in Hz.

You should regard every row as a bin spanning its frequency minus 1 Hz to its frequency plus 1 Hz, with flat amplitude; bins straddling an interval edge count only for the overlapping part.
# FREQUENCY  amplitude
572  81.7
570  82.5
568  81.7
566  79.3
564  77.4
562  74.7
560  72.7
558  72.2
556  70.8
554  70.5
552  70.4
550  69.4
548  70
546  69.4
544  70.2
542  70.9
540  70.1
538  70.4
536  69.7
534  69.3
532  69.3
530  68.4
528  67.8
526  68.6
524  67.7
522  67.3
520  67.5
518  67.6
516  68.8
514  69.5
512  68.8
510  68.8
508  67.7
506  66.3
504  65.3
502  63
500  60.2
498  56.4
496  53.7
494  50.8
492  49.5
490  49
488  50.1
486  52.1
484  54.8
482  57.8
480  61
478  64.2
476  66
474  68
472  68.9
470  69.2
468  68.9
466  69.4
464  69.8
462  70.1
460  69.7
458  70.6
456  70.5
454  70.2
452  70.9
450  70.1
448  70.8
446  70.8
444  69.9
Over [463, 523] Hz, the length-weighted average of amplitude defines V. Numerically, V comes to 62.7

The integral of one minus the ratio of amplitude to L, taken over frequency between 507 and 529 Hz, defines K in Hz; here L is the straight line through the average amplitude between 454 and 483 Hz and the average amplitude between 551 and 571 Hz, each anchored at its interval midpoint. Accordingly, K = 1.1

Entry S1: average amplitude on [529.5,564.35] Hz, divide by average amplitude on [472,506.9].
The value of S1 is 1.2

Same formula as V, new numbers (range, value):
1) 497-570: 69.6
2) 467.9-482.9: 65.3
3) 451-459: 70.6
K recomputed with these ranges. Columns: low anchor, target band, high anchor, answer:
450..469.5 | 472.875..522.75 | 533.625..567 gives 6.6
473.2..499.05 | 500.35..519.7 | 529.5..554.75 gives -1.5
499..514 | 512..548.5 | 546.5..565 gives -0.1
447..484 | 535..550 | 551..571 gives 0.8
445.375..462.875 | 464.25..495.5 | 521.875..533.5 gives 4.3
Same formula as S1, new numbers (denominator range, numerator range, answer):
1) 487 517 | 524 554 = 1.15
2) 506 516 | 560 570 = 1.14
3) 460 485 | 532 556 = 1.06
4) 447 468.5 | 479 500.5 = 0.77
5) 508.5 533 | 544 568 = 1.06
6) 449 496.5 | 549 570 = 1.18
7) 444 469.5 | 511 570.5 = 1.01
